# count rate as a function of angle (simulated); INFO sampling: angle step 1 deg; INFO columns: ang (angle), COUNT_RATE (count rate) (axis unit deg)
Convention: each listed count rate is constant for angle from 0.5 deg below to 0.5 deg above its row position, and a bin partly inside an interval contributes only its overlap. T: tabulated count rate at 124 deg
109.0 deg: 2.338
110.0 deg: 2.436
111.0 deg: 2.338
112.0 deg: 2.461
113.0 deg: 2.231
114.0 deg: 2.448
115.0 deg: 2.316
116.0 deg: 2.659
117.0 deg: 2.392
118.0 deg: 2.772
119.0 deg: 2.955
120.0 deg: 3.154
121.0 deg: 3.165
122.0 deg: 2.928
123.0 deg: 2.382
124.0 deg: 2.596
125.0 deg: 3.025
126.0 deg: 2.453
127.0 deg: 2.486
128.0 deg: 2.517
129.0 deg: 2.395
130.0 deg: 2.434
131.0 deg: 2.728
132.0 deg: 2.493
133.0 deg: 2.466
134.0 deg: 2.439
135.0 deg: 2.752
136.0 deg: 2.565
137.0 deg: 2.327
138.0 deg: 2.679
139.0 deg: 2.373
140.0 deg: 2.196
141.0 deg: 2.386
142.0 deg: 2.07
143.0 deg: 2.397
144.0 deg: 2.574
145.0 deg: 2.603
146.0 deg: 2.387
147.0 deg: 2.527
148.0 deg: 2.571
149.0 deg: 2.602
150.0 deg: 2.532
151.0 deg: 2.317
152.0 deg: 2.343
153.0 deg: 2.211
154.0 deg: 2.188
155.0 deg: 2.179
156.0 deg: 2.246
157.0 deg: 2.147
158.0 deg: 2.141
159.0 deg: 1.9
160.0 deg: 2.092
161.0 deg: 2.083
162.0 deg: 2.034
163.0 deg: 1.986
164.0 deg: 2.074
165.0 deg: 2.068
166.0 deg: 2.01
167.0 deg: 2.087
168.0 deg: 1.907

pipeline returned 2.596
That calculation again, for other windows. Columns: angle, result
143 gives 2.397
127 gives 2.486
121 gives 3.165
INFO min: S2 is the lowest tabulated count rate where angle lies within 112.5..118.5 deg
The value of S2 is 2.231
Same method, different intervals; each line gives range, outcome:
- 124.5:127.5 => 2.453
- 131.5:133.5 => 2.466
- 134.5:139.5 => 2.327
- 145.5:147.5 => 2.387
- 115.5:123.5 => 2.382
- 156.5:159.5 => 1.9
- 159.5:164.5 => 1.986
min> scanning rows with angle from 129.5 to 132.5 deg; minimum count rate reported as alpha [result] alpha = 2.434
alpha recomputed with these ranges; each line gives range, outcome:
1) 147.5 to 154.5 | 2.188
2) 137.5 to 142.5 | 2.07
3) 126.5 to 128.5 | 2.486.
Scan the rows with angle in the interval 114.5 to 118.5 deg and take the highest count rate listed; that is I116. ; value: 2.772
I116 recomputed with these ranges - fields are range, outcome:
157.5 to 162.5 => 2.141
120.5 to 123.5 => 3.165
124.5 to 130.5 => 3.025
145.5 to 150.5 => 2.602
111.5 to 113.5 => 2.461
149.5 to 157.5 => 2.532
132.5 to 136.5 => 2.752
